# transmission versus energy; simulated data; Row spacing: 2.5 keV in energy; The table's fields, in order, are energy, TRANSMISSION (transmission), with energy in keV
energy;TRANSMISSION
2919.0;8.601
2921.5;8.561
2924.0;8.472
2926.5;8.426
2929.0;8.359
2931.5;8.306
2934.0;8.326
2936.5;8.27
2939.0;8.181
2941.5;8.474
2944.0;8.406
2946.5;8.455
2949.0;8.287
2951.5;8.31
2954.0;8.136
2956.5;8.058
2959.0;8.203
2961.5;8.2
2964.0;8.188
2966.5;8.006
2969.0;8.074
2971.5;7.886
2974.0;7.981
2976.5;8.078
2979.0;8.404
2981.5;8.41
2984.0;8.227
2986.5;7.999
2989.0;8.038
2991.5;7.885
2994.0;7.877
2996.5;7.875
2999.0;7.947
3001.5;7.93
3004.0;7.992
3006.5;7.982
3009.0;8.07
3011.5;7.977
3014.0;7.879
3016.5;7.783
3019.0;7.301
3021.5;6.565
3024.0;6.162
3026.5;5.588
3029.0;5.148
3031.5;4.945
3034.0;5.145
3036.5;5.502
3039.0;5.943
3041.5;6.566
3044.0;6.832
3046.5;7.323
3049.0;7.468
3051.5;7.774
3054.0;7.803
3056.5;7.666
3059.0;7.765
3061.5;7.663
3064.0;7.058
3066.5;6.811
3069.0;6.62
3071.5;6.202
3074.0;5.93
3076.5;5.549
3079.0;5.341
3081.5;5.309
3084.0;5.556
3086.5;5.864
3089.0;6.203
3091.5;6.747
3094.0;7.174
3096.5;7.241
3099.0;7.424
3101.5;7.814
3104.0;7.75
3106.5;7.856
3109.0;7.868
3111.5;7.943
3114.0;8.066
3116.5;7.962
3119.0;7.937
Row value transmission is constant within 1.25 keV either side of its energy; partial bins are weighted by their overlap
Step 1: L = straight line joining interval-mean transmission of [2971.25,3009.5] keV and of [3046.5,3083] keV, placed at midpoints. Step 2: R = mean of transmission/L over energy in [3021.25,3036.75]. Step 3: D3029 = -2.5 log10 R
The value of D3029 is 0.32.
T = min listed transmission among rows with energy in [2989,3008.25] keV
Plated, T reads 7.875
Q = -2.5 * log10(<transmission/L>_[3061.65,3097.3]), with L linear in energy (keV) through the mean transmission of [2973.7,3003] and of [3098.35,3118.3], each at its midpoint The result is 0.25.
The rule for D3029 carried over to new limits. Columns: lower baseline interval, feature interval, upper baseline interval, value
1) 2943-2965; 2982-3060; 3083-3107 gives 0.06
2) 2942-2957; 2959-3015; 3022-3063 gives -0.06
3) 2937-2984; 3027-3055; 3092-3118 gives 0.24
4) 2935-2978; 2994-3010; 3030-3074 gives -0.06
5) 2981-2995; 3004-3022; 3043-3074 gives 0.01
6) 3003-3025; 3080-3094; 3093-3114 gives 0.26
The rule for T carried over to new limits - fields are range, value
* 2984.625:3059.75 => 4.945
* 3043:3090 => 5.309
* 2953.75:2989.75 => 7.886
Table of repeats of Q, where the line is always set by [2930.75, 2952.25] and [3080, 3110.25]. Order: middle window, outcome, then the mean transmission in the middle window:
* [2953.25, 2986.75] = -0.01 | 8.14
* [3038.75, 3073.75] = 0.02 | 7.11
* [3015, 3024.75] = 0.09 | 7.02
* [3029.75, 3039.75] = 0.36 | 5.34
